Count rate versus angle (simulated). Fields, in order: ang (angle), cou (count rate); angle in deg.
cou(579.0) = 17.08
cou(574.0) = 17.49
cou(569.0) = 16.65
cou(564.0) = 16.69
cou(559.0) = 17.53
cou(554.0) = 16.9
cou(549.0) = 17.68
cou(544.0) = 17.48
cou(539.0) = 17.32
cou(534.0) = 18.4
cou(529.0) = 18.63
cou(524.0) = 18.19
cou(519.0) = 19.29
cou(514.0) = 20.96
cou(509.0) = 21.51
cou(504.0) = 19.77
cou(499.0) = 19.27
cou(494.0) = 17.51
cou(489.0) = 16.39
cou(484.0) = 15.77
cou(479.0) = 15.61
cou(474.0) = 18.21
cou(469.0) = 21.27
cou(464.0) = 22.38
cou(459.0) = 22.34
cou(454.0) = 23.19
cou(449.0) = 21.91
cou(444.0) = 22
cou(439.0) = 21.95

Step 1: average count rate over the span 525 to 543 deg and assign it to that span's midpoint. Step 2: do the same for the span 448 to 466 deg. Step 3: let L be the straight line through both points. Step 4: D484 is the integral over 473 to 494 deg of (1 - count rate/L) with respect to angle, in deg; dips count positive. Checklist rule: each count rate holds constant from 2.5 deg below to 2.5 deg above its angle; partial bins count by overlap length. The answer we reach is 4.5 deg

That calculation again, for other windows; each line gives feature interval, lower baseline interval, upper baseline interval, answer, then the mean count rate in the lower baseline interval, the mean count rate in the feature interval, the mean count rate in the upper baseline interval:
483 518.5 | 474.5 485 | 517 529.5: -3.0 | 16.2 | 18.9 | 18.7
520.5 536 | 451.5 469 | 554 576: 0.4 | 22.4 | 18.5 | 17.1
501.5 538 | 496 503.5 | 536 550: -1.9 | 19.3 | 19.4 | 17.5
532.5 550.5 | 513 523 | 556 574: 0.7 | 19.7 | 17.7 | 17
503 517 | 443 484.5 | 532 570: -1.5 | 20.5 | 20.8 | 17.3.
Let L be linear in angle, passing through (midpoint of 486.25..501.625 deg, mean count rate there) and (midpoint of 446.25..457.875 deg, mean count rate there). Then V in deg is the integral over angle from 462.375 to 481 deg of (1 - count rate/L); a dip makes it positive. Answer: 0.9 deg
